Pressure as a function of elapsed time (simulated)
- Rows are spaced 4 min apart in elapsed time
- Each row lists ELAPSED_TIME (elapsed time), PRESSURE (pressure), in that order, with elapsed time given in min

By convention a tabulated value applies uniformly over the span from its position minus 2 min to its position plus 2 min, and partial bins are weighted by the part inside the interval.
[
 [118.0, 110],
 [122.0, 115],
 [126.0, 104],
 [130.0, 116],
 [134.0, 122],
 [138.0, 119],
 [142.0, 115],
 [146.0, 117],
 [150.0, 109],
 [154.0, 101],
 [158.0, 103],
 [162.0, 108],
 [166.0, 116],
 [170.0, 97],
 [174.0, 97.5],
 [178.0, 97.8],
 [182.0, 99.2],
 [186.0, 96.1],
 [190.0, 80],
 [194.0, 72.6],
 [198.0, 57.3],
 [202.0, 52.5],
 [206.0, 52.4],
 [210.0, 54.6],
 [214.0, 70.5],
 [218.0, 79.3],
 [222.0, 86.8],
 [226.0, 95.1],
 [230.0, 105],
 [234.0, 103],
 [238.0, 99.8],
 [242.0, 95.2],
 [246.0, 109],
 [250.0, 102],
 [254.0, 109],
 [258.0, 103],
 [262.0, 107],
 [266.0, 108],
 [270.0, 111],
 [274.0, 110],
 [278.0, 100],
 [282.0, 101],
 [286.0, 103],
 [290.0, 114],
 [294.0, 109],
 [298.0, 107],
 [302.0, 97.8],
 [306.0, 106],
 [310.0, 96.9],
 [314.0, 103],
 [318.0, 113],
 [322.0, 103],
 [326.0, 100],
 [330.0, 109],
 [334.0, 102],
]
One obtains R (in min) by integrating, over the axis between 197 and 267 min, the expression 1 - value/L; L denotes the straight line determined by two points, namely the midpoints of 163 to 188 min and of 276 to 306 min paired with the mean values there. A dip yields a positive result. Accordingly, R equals 9.80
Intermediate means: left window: 101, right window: 105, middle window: 88.5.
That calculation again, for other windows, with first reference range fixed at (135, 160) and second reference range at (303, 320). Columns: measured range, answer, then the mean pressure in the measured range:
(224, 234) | 0.7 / 101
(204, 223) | 7.1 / 67.8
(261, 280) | -0.2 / 107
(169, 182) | 1.4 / 97.7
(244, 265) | 0.1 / 106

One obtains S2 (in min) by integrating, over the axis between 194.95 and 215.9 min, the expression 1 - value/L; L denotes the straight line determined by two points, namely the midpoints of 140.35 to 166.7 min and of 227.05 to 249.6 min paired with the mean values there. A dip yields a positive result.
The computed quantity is 9.3 min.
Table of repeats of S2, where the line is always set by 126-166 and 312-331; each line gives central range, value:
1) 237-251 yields 0.87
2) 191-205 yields 6.17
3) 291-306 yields 0.12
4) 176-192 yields 2.50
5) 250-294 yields 0.32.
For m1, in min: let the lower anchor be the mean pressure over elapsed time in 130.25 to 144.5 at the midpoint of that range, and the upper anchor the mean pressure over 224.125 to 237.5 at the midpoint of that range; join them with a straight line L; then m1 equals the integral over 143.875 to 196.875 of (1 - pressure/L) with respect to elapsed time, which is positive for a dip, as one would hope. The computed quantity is 6.4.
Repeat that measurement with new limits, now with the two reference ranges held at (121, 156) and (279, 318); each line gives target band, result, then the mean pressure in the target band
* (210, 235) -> 5.0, 86.6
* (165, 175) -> 0.8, 103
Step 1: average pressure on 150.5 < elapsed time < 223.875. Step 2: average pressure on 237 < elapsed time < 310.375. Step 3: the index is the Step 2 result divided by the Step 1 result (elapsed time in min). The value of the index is 1.2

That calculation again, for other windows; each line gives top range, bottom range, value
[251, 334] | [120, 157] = 0.93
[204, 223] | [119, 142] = 0.59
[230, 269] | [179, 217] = 1.46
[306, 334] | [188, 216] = 1.66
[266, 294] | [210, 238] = 1.21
